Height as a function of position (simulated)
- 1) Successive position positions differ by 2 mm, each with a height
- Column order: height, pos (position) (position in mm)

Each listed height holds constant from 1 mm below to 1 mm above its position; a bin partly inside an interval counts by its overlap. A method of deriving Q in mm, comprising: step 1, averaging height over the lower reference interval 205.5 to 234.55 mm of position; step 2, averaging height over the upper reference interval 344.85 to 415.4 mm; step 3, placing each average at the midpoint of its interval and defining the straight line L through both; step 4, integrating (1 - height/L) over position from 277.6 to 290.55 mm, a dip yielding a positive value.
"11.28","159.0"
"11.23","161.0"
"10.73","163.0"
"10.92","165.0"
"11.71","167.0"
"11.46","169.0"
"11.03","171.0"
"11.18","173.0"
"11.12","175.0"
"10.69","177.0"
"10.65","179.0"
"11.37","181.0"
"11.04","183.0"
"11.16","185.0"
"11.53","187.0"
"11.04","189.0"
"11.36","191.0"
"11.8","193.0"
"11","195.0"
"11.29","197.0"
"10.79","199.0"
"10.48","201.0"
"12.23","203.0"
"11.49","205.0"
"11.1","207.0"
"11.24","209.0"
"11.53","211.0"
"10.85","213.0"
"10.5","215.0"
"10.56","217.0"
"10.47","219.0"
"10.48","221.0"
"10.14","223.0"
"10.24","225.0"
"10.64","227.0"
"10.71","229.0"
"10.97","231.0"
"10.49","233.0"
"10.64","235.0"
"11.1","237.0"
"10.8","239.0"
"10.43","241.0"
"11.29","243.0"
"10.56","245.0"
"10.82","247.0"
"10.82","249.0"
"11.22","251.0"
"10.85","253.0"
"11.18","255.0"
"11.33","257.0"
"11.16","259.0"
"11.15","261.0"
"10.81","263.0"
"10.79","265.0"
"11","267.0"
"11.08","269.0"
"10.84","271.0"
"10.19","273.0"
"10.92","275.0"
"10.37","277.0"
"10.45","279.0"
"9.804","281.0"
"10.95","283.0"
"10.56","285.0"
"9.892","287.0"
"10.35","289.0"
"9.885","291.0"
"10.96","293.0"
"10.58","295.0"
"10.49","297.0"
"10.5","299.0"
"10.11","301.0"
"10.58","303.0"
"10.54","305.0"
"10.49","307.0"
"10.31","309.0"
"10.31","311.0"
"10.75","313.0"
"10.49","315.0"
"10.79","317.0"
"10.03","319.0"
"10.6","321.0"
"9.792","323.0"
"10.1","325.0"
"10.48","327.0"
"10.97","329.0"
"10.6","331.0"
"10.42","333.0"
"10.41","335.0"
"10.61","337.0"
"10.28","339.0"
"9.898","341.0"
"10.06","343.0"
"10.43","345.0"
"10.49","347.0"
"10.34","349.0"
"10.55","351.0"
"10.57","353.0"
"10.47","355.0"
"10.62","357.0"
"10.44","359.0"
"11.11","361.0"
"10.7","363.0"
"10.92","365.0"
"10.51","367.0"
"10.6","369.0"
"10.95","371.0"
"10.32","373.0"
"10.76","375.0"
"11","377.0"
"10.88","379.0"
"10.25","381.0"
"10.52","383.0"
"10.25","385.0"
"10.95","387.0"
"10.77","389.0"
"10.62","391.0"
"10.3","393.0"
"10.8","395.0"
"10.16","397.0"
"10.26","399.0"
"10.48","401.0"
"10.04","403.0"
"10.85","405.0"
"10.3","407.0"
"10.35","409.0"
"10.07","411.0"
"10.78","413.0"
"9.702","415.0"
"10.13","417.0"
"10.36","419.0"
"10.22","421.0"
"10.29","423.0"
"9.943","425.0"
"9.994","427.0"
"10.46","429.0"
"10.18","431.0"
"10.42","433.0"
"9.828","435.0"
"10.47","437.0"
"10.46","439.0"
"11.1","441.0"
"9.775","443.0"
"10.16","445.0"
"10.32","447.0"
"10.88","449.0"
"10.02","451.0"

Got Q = 0.4 mm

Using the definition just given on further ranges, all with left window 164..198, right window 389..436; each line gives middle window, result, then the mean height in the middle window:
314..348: 0.7 mm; 10.4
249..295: 0.5 mm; 10.7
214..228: 0.8 mm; 10.4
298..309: 0.3 mm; 10.4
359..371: -0.3 mm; 10.8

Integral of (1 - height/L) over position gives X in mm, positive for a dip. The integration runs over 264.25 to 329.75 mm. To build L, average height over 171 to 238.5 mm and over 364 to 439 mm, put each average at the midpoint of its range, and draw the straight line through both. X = 1.42 mm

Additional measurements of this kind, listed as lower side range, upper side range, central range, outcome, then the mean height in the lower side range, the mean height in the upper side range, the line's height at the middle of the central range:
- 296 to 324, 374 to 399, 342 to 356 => 0.1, 10.4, 10.6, 10.5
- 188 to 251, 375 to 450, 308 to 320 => 0.2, 10.9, 10.4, 10.7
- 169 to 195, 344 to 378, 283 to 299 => 0.6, 11.2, 10.6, 10.8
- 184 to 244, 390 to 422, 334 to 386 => -0.3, 10.9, 10.3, 10.5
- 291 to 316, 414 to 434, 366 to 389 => -0.8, 10.5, 10.2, 10.3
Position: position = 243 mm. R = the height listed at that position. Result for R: 11.29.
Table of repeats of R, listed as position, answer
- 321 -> 10.6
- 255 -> 11.18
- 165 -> 10.92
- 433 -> 10.42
